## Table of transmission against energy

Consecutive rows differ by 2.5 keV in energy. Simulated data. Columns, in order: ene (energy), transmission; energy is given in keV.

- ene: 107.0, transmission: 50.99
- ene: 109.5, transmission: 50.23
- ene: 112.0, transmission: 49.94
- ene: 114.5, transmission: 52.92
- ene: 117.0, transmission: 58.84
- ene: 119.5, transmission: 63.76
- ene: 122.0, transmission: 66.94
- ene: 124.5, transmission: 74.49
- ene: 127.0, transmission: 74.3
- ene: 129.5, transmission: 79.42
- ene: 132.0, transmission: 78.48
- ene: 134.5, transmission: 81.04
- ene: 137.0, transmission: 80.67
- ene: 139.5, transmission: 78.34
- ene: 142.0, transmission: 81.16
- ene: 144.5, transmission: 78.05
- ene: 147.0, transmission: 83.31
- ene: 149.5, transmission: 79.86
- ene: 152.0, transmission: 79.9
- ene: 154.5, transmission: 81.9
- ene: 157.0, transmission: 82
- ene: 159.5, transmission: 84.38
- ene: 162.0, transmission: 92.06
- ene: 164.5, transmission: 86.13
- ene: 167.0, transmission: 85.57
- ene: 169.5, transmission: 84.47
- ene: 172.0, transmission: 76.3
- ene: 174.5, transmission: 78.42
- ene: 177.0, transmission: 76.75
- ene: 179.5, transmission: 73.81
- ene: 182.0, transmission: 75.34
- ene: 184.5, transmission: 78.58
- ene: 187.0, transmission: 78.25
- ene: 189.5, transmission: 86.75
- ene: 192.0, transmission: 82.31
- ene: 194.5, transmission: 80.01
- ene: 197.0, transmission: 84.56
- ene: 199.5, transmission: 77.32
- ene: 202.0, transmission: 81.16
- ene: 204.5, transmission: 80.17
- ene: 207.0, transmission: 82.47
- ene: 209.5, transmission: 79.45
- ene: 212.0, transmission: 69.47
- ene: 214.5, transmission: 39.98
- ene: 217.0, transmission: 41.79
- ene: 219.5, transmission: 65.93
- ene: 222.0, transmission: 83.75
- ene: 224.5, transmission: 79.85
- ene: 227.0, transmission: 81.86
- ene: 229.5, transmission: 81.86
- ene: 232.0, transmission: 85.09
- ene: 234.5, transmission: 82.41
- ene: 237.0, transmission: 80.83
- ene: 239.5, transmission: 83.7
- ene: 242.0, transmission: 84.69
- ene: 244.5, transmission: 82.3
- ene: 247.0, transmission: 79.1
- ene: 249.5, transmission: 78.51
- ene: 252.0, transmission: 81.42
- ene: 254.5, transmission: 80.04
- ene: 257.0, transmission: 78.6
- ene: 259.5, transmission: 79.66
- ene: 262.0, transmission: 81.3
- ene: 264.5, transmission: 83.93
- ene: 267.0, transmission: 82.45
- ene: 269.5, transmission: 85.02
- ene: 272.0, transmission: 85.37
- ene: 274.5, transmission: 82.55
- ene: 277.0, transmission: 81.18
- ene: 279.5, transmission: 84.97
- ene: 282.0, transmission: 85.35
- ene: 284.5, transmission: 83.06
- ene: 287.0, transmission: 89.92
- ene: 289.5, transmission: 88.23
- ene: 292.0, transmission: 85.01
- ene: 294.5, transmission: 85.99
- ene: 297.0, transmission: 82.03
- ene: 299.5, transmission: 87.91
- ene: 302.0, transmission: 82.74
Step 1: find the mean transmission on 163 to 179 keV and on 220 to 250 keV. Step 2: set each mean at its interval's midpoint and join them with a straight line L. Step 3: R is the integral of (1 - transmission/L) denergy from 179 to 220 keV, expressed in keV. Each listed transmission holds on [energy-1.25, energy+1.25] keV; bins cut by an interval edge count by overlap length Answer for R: 3.6 keV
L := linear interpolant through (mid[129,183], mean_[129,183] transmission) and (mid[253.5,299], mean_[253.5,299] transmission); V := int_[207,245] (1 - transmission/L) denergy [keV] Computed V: 3.5 keV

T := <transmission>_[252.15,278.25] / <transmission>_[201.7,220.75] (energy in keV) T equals 1.2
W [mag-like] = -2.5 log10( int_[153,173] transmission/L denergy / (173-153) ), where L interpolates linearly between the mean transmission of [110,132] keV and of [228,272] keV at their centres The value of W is -0.19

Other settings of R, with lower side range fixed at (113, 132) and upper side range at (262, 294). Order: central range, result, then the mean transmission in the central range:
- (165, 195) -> -2.4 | 79.9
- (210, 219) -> 2.7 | 54.1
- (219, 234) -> -0.3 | 80.5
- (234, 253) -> -0.2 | 81.6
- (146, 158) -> -1.8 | 81.3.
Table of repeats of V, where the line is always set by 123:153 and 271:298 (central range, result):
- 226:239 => 0.05 keV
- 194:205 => 0.10 keV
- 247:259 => 0.58 keV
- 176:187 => 0.60 keV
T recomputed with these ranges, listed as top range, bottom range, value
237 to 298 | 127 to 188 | 1.03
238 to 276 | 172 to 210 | 1.03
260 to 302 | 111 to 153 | 1.16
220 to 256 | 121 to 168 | 1.01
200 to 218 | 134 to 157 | 0.85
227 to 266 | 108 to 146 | 1.17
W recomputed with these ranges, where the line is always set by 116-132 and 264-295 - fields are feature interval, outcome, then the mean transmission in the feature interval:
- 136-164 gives -0.13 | 82.1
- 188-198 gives -0.09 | 83.2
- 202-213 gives 0.00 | 78.5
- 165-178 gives -0.08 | 80.7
